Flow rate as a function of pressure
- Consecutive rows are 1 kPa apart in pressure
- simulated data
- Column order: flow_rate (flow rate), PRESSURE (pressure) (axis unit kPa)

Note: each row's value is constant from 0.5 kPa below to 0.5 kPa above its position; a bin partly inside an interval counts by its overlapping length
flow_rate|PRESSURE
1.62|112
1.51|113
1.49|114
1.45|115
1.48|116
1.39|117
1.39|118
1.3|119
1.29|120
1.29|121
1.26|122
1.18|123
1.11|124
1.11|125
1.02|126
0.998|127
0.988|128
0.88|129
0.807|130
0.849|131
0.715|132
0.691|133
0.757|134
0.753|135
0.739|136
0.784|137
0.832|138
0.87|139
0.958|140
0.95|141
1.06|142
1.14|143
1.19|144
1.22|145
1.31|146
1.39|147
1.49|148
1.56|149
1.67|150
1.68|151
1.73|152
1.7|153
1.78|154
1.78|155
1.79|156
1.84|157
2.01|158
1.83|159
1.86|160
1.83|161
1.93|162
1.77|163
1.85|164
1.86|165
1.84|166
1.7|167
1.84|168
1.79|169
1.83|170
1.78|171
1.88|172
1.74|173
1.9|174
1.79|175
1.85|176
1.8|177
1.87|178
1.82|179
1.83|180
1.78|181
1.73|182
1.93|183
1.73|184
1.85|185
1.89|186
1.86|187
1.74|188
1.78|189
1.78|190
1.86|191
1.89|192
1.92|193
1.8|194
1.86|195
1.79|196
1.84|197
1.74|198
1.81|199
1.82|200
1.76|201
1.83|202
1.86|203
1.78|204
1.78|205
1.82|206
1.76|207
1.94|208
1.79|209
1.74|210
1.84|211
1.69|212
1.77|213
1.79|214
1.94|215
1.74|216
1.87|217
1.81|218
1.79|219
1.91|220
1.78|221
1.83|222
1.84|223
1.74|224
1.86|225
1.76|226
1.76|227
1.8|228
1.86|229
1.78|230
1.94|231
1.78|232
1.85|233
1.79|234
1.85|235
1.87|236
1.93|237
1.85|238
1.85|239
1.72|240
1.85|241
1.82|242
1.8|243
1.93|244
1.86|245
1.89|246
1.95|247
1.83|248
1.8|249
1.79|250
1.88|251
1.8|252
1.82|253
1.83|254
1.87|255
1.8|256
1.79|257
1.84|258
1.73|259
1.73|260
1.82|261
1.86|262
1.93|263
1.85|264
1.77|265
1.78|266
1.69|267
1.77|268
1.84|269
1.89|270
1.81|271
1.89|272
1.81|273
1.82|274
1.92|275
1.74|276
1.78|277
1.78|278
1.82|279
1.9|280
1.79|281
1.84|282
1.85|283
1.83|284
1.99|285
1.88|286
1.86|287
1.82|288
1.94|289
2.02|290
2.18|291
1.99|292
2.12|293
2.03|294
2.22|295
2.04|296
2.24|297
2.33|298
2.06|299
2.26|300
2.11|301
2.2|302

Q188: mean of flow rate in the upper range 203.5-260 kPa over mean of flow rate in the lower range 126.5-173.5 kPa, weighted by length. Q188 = 1.3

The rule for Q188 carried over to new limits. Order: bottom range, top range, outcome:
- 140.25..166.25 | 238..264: 1.14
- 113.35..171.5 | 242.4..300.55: 1.38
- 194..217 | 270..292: 1.04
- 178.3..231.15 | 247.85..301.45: 1.04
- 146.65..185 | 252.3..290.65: 1.03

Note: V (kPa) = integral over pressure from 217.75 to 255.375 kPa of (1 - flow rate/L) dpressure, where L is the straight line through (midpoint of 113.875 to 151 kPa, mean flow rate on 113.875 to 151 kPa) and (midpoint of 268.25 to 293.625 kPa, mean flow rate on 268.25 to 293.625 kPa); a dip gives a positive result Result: -4.1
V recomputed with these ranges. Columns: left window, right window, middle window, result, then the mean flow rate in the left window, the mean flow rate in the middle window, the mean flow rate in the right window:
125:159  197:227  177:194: -2.6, 1.22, 1.83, 1.81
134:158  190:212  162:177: -2.8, 1.32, 1.82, 1.82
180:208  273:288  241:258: -0.1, 1.82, 1.84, 1.84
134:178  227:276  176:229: -4.1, 1.55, 1.81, 1.83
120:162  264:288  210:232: -3.0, 1.26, 1.81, 1.83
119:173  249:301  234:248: -0.8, 1.38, 1.86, 1.9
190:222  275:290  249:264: 0.2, 1.82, 1.82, 1.85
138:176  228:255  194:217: -0.8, 1.62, 1.81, 1.84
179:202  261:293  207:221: 0.1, 1.82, 1.81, 1.86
